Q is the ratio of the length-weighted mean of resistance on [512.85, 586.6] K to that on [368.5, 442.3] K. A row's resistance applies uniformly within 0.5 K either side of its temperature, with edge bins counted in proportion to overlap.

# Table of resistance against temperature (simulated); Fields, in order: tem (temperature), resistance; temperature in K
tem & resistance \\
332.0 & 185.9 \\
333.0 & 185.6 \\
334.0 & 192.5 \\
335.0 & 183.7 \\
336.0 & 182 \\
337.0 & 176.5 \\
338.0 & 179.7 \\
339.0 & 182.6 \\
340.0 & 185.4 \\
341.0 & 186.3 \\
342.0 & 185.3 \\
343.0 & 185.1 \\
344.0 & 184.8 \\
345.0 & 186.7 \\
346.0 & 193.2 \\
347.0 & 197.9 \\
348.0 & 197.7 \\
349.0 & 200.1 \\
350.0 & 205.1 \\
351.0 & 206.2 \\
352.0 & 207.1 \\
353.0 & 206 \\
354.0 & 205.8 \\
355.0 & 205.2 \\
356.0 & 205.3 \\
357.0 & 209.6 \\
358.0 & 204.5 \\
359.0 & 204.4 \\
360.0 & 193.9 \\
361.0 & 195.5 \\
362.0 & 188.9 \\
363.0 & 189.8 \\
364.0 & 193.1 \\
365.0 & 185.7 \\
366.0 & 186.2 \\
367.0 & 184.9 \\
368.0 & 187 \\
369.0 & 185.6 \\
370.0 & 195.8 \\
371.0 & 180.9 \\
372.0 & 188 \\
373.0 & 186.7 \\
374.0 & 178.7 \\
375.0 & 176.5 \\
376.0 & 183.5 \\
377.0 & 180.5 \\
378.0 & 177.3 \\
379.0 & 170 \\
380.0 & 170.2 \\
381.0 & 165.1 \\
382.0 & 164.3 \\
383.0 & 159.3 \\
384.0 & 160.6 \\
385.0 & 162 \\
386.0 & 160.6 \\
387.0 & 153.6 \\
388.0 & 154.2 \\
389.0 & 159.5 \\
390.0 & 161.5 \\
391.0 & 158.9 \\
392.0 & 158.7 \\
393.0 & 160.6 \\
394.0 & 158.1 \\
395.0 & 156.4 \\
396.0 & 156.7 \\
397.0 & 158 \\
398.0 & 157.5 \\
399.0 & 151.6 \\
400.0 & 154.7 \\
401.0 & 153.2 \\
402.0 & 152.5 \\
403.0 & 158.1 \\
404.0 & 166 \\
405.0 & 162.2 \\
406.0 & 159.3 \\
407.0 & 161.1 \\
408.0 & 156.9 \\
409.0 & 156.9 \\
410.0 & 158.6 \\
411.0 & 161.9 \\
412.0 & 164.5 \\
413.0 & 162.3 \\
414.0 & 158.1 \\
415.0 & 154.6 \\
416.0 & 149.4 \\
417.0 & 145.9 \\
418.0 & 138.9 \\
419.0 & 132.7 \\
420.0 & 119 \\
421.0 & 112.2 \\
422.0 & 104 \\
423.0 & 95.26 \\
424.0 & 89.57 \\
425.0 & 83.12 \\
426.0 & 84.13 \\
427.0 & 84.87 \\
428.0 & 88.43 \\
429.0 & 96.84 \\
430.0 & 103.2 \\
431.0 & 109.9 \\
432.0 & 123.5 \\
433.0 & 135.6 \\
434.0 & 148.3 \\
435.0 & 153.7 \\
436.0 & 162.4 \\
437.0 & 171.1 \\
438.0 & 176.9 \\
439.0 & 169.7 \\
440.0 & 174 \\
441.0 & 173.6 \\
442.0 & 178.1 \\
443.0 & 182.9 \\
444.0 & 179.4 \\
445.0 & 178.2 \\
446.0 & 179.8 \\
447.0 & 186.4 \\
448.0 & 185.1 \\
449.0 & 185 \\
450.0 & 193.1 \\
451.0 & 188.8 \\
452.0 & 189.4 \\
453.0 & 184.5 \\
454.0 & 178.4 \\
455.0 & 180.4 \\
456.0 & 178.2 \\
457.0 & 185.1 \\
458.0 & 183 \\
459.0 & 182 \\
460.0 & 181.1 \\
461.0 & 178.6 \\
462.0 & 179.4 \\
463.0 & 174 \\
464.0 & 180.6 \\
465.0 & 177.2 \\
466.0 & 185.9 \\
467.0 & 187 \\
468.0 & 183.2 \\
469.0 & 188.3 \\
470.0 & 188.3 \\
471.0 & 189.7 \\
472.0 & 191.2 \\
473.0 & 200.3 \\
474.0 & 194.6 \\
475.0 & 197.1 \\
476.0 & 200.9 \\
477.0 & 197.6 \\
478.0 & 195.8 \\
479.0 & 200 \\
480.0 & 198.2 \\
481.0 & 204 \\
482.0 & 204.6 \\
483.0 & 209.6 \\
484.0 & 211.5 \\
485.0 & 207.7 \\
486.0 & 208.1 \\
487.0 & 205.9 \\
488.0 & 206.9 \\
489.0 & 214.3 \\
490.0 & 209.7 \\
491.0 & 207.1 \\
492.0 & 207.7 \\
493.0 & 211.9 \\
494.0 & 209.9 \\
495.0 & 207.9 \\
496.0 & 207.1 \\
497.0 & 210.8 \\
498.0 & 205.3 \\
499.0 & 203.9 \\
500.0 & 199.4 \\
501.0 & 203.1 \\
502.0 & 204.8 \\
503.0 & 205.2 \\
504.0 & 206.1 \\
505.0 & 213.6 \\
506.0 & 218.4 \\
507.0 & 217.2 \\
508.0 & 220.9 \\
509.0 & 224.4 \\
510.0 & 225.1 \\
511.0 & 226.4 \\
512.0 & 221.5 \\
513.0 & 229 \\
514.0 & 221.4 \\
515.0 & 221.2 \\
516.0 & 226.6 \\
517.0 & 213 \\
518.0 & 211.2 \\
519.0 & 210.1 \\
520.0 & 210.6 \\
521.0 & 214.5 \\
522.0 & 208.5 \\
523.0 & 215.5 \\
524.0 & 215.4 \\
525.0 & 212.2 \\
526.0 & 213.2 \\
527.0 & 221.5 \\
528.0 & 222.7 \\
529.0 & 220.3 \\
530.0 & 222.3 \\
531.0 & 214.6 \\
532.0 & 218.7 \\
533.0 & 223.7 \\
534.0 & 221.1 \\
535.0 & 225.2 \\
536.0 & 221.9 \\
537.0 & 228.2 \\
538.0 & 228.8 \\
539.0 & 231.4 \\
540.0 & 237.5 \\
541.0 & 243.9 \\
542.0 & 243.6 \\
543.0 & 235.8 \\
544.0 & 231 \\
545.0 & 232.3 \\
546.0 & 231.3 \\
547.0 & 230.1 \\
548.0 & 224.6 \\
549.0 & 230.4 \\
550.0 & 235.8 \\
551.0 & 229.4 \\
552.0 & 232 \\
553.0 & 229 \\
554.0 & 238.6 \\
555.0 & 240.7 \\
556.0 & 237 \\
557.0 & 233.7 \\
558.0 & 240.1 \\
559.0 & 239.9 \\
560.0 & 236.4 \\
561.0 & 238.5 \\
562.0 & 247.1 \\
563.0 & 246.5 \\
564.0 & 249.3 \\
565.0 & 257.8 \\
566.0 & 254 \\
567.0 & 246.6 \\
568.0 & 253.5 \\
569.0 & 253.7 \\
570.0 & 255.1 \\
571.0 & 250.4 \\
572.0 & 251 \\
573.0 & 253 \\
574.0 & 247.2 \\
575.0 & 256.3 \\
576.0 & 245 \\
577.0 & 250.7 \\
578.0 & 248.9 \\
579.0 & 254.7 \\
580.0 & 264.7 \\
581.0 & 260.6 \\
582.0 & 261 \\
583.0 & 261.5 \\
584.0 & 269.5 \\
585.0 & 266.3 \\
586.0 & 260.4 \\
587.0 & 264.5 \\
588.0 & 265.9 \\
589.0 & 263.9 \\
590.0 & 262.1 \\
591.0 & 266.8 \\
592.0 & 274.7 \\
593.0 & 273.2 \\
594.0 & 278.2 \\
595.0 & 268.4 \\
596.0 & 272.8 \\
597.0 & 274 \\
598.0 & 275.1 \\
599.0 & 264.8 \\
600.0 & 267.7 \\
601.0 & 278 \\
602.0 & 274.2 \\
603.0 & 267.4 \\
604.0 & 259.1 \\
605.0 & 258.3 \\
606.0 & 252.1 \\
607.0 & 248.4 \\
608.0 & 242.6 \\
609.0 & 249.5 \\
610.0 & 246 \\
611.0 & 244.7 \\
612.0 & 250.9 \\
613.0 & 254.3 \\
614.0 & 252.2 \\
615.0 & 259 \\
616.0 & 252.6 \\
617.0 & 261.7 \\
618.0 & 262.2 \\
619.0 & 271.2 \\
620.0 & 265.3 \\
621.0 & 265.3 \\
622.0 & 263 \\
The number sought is 1.6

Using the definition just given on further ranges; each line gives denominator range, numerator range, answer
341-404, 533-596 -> 1.38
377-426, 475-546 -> 1.43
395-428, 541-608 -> 1.80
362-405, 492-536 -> 1.27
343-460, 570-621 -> 1.57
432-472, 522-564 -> 1.29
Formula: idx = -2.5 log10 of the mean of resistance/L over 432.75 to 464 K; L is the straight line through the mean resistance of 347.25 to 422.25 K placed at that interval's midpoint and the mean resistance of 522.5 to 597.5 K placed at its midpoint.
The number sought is 0.12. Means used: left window 171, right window 243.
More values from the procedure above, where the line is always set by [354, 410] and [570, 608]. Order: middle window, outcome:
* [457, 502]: 0.093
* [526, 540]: 0.069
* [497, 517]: 0.057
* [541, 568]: 0.039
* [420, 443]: 0.448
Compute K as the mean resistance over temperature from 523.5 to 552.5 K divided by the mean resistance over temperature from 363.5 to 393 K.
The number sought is 1.31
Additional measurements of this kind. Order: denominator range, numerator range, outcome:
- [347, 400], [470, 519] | 1.16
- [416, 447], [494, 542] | 1.59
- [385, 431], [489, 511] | 1.49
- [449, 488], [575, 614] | 1.37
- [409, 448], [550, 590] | 1.76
